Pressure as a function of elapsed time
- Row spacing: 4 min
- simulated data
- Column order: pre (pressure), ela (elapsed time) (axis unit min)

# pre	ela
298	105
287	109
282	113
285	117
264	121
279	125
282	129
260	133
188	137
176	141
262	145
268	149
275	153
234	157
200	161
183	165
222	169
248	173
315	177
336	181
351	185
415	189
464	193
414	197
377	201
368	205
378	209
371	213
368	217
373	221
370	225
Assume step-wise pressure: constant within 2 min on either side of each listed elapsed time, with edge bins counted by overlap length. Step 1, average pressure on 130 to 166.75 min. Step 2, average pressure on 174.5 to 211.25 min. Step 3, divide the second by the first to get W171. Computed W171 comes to 1.65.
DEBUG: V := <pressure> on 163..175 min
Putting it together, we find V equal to 218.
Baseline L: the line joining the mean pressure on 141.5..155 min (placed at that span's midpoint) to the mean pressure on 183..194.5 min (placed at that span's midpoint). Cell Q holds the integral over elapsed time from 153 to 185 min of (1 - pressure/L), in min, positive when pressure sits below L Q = 7.6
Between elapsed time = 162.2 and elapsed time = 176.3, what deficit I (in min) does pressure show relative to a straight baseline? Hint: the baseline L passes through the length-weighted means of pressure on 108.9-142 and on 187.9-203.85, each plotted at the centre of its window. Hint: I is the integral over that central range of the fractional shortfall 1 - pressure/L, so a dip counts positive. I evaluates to 5.2 min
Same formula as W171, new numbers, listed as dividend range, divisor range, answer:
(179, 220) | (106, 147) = 1.49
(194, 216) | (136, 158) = 1.63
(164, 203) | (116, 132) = 1.22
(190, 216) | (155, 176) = 1.78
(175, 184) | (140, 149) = 1.40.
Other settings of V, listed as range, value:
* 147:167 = 232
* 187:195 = 440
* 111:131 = 278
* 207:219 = 372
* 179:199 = 396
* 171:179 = 282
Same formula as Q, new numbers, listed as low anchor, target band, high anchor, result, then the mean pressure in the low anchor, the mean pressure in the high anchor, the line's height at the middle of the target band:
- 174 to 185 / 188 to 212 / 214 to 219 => -3.7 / 323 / 369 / 348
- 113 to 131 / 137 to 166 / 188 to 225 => 8.2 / 278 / 390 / 317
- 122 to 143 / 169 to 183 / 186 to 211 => 2.3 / 238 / 401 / 345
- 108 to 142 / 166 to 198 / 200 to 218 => 0.0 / 257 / 372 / 335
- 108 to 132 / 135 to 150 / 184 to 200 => 4.7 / 279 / 413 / 321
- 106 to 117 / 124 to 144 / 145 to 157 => 2.7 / 286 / 264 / 273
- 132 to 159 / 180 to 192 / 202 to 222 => -2.2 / 237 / 372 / 319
